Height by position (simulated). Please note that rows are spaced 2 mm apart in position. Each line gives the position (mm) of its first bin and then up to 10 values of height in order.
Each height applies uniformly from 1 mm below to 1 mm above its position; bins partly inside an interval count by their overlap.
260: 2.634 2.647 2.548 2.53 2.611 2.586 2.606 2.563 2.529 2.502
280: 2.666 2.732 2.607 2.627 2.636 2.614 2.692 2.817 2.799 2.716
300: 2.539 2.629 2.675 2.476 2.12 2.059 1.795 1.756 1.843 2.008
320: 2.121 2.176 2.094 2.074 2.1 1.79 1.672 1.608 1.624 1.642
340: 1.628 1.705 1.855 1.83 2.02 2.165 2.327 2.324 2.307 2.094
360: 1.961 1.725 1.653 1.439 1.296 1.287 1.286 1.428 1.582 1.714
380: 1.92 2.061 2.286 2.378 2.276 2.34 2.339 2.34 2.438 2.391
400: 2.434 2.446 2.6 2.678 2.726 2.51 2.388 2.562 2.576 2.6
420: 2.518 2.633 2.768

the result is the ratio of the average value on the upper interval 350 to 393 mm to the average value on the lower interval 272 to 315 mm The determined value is 0.76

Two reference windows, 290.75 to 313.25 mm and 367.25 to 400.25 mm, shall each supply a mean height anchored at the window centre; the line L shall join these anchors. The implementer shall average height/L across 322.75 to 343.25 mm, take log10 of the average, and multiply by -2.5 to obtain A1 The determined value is 0.26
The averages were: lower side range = 2.48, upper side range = 1.98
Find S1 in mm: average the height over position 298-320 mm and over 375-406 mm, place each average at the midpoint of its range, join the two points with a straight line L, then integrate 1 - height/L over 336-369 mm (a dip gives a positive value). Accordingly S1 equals 5.42 mm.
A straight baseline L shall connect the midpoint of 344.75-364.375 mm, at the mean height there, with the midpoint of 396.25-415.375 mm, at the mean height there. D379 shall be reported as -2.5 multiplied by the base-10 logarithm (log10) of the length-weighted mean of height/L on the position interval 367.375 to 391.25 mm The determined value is 0.24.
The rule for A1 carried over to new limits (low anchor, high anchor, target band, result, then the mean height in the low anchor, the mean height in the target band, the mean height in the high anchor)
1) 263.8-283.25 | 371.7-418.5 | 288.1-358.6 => 0.15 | 2.59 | 2.14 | 2.27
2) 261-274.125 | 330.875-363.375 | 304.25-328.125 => 0.05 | 2.59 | 2.07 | 1.9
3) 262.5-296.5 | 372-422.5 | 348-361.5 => 0.12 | 2.63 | 2.17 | 2.3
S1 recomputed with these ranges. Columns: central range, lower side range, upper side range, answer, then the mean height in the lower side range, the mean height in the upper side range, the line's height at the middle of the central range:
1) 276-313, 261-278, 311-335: -4.4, 2.57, 1.92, 2.27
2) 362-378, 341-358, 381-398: 5.3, 2.07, 2.31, 2.19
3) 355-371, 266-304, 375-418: 4.7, 2.64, 2.34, 2.43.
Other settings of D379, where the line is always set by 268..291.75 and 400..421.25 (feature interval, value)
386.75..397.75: 0.09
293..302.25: -0.04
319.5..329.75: 0.23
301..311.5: 0.10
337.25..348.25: 0.41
